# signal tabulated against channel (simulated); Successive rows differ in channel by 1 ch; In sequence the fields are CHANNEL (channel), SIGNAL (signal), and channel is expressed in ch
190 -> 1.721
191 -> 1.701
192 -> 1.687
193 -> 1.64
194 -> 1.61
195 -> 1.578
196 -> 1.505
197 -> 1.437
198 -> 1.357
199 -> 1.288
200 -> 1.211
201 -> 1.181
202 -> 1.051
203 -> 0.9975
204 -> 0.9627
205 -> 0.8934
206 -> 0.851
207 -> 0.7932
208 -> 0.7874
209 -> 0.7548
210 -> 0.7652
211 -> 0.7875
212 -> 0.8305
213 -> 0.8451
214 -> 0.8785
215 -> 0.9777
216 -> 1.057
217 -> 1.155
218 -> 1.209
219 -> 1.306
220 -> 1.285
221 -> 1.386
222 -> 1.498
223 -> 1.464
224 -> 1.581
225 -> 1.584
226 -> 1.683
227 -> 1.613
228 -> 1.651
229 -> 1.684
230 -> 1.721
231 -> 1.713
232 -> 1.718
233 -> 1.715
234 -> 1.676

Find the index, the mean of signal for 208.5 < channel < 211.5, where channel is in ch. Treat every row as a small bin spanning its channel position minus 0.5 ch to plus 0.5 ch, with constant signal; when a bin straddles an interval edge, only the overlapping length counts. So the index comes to 0.769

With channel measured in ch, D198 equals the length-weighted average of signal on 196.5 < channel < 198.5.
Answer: 1.4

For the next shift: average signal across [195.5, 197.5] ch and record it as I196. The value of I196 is 1.47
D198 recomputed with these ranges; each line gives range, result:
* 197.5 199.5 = 1.32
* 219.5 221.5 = 1.34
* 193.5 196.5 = 1.56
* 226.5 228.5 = 1.63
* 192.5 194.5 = 1.62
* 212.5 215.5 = 0.9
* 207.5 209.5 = 0.771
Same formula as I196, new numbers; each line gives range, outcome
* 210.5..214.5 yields 0.835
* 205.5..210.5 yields 0.79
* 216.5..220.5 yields 1.24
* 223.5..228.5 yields 1.62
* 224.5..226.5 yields 1.63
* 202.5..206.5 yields 0.926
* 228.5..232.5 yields 1.71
